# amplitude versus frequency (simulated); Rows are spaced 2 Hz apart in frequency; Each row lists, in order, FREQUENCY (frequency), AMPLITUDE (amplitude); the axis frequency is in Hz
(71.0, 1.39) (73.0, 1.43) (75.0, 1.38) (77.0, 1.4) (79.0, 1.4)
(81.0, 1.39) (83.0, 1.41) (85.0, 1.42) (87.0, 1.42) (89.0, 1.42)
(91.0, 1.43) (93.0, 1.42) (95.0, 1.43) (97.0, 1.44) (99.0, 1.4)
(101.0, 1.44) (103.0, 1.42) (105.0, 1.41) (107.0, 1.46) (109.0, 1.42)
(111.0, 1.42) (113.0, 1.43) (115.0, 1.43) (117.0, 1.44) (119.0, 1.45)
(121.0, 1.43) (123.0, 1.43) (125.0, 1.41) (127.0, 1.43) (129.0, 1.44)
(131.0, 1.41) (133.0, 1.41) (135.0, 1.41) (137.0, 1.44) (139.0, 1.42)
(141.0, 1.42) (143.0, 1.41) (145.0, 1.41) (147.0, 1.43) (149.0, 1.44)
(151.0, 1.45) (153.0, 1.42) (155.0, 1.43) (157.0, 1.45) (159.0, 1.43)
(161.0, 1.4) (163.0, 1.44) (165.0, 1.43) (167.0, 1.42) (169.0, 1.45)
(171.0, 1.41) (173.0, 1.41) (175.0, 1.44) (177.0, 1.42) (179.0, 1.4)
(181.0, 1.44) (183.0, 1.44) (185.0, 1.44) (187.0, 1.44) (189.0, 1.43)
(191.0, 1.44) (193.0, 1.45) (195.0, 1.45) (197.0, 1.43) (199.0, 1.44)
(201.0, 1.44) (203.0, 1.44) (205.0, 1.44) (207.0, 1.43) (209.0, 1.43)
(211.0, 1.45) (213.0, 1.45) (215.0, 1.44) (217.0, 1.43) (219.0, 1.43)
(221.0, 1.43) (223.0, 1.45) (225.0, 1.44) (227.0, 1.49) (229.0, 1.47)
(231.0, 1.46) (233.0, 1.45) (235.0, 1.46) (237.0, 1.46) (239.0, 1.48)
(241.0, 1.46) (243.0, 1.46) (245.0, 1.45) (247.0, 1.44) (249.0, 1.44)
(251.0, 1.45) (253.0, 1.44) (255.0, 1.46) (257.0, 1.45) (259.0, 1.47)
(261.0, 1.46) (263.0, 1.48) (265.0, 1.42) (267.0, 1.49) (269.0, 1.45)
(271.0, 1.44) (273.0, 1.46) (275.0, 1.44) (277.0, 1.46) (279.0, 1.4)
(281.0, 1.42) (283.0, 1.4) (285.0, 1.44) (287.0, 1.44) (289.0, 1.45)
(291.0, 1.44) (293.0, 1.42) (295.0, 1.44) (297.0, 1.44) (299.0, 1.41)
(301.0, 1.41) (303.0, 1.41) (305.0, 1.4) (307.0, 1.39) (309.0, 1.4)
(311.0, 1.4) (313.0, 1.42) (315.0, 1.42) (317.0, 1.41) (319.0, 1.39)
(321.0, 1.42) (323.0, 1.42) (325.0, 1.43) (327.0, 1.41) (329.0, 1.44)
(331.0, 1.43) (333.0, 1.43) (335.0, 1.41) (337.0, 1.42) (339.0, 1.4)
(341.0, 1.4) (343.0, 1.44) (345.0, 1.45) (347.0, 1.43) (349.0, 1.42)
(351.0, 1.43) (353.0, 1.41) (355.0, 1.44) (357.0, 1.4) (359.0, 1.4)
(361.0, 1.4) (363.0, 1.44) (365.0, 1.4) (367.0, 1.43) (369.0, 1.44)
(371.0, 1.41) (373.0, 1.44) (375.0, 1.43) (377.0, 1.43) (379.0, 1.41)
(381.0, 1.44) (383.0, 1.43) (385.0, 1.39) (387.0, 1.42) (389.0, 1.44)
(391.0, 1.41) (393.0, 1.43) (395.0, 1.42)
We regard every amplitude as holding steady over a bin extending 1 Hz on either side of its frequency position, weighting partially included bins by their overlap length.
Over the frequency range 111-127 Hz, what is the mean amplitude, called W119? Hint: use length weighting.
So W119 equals 1.43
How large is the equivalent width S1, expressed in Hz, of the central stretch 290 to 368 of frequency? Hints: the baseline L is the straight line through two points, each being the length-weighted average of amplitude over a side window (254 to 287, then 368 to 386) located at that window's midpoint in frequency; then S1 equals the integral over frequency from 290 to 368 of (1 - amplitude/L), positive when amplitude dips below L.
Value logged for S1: 0.9 Hz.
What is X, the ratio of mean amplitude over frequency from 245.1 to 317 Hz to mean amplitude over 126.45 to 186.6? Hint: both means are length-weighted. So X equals 1.01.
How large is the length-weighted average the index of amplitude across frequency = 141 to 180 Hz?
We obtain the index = 1.43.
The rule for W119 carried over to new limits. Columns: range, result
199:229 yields 1.44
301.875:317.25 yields 1.41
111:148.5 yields 1.43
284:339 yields 1.42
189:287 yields 1.45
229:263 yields 1.46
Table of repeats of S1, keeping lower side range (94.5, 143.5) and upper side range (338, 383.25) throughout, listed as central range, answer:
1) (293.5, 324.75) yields 0.2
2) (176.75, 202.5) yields -0.2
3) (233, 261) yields -0.6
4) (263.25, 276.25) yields -0.3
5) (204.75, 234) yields -0.4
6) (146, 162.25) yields -0.1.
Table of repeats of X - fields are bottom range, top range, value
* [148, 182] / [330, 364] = 0.99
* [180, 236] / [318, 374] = 0.98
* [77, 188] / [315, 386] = 1.00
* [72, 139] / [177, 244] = 1.02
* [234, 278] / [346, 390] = 0.98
